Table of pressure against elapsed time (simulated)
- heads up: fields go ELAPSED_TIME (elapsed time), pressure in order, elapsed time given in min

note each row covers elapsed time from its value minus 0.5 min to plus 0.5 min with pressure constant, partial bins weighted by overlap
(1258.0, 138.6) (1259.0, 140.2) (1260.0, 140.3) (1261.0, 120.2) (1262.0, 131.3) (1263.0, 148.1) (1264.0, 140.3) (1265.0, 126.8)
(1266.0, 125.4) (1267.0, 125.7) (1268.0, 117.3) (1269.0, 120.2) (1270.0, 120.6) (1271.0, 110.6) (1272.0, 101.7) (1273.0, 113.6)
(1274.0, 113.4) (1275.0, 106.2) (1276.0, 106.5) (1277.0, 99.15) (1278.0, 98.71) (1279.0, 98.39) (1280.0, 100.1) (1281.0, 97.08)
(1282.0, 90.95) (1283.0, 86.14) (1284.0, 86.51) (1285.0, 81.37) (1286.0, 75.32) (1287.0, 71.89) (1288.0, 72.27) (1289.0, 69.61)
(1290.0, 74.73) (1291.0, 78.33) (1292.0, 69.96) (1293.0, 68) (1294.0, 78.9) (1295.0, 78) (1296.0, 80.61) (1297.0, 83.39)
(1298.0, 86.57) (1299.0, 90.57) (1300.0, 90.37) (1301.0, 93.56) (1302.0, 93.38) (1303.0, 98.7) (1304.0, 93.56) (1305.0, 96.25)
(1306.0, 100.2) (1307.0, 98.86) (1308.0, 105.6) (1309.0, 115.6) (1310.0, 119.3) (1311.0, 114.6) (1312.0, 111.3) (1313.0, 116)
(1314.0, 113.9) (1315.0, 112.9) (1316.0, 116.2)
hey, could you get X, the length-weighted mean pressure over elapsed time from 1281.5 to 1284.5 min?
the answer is 87.9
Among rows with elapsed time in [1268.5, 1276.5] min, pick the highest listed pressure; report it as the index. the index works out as 120.6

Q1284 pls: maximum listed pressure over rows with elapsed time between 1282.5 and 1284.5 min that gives 86.51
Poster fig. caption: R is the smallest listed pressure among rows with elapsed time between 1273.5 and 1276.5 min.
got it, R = 106.2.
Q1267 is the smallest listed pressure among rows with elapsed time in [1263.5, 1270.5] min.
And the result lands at 117.3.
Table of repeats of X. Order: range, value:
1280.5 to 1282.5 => 94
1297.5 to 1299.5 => 88.6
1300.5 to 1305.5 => 95.1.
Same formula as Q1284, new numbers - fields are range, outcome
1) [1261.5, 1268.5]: 148.1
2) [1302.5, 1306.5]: 100.2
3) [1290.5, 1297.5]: 83.39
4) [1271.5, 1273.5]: 113.6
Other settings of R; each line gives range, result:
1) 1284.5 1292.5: 69.61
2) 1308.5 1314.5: 111.3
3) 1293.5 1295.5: 78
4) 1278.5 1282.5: 90.95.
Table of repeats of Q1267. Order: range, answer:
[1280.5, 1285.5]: 81.37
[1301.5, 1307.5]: 93.38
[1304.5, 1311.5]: 96.25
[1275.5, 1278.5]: 98.71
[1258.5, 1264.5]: 120.2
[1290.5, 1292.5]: 69.96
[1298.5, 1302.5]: 90.37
